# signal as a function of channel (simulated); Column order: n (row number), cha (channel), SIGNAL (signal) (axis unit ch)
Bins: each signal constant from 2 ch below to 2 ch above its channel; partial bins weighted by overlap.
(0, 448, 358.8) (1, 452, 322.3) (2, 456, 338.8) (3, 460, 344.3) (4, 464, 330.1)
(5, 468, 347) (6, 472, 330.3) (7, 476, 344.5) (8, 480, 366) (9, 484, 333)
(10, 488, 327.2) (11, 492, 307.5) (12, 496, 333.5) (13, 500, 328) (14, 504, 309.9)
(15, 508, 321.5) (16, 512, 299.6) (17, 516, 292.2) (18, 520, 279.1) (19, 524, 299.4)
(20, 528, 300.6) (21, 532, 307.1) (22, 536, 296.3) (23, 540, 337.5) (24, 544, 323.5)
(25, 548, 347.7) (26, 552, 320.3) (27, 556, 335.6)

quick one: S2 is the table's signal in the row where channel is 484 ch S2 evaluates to 333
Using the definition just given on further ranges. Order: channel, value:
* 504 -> 309.9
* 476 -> 344.5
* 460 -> 344.3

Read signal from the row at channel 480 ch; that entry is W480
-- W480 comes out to 366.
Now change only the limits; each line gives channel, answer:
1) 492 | 307.5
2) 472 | 330.3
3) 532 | 307.1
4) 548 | 347.7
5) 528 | 300.6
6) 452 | 322.3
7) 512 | 299.6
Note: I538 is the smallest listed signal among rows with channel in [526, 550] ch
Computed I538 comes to 296.3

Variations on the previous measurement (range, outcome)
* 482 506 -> 307.5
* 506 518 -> 292.2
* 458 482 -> 330.1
